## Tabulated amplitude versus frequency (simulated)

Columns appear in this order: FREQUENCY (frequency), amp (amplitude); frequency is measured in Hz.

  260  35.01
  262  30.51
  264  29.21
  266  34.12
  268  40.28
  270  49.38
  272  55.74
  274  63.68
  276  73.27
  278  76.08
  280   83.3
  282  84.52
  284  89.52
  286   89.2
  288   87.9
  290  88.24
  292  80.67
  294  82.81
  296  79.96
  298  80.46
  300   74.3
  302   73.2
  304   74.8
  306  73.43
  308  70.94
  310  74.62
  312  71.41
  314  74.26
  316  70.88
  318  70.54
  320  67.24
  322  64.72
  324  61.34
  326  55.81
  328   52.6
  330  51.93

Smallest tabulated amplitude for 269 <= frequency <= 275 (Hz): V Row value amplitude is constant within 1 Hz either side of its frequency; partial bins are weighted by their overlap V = 49.38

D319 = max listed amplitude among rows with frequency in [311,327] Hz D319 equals 74.26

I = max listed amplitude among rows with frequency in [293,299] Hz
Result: 82.81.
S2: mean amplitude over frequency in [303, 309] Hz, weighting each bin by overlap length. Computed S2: 73.1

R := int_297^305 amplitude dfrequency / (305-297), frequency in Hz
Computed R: 75.7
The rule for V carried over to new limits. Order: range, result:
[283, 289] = 87.9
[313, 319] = 70.54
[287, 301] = 74.3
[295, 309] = 70.94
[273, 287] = 63.68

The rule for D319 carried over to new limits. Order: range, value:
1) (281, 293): 89.52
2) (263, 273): 55.74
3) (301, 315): 74.8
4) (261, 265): 30.51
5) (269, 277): 73.27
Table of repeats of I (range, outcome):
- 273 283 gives 84.52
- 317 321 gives 70.54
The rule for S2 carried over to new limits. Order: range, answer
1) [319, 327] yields 62.3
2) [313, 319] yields 71.9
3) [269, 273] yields 52.6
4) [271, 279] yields 67.2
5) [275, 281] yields 77.5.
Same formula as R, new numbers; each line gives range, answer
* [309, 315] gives 73.4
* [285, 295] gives 85.8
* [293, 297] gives 81.4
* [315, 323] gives 68.3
